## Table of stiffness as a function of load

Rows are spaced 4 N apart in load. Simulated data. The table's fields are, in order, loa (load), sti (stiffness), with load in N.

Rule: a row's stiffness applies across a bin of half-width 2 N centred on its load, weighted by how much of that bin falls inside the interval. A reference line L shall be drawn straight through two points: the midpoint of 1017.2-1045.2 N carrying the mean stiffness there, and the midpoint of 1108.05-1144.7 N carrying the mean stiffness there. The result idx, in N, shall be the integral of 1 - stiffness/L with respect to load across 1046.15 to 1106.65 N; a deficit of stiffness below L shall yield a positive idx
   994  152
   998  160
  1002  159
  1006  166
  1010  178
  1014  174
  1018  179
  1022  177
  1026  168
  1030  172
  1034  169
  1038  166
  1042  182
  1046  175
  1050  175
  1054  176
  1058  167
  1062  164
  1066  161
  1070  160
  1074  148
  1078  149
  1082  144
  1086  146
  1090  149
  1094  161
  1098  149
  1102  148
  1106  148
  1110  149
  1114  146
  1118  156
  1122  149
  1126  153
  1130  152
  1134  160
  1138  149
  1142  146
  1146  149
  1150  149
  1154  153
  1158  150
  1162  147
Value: 2.1 N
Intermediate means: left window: 173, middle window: 157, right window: 151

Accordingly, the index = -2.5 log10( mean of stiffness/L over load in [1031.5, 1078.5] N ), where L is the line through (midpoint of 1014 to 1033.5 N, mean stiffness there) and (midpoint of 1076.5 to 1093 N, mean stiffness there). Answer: -0.04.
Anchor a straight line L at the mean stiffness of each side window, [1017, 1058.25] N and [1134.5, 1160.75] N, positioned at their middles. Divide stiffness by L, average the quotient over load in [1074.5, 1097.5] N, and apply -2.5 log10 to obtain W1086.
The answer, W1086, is 0.09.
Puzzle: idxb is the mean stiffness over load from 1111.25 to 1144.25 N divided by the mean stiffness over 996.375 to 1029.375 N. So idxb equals 0.89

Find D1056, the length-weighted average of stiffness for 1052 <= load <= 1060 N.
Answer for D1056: 172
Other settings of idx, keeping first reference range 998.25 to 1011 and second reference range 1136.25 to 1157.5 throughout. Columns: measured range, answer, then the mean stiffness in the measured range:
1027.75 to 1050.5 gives -1.6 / 173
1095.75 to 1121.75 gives 0.7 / 149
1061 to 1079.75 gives 0.2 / 156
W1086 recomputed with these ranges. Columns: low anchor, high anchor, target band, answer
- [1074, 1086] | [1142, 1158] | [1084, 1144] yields -0.019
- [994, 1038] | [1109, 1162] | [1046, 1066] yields -0.045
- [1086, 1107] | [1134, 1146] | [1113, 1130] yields -0.009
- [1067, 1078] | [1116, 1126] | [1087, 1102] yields 0.010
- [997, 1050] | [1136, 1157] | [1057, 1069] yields 0.006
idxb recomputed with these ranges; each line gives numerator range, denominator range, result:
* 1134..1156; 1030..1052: 0.87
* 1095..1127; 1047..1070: 0.89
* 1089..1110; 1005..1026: 0.86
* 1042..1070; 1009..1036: 0.98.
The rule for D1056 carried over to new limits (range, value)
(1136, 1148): 148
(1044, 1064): 171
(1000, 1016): 169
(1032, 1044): 172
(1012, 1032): 174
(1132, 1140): 154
